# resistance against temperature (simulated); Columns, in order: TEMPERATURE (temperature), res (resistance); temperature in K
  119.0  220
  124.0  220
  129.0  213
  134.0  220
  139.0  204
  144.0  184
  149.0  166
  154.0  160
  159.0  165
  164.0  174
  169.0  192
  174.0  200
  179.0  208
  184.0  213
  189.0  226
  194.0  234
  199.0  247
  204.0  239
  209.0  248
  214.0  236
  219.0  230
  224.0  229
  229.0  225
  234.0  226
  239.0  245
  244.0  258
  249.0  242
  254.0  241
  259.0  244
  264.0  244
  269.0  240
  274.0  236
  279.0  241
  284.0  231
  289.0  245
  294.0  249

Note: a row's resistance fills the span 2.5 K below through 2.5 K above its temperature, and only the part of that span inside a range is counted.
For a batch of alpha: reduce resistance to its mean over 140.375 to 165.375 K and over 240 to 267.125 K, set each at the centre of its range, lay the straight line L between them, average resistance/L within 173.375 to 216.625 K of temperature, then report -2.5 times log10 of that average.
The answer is -0.135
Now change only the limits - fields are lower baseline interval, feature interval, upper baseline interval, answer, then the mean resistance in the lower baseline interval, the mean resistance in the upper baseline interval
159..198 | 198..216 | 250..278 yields -0.118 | 206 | 241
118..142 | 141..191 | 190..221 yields 0.198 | 214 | 239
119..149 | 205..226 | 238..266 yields -0.013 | 206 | 246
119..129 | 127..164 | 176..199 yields 0.180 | 218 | 223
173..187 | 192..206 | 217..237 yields -0.114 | 208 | 228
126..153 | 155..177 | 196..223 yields 0.169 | 196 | 239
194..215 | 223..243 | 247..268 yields 0.040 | 242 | 243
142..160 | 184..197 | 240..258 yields -0.139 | 169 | 247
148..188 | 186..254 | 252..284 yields -0.111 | 187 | 240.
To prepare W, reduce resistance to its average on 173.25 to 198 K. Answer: 219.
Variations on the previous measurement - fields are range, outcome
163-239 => 224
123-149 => 203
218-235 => 227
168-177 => 197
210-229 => 232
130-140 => 213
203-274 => 239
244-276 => 243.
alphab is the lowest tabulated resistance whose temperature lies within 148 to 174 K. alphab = 160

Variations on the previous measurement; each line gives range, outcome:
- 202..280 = 225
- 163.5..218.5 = 174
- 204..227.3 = 229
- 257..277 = 236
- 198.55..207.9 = 239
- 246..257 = 241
